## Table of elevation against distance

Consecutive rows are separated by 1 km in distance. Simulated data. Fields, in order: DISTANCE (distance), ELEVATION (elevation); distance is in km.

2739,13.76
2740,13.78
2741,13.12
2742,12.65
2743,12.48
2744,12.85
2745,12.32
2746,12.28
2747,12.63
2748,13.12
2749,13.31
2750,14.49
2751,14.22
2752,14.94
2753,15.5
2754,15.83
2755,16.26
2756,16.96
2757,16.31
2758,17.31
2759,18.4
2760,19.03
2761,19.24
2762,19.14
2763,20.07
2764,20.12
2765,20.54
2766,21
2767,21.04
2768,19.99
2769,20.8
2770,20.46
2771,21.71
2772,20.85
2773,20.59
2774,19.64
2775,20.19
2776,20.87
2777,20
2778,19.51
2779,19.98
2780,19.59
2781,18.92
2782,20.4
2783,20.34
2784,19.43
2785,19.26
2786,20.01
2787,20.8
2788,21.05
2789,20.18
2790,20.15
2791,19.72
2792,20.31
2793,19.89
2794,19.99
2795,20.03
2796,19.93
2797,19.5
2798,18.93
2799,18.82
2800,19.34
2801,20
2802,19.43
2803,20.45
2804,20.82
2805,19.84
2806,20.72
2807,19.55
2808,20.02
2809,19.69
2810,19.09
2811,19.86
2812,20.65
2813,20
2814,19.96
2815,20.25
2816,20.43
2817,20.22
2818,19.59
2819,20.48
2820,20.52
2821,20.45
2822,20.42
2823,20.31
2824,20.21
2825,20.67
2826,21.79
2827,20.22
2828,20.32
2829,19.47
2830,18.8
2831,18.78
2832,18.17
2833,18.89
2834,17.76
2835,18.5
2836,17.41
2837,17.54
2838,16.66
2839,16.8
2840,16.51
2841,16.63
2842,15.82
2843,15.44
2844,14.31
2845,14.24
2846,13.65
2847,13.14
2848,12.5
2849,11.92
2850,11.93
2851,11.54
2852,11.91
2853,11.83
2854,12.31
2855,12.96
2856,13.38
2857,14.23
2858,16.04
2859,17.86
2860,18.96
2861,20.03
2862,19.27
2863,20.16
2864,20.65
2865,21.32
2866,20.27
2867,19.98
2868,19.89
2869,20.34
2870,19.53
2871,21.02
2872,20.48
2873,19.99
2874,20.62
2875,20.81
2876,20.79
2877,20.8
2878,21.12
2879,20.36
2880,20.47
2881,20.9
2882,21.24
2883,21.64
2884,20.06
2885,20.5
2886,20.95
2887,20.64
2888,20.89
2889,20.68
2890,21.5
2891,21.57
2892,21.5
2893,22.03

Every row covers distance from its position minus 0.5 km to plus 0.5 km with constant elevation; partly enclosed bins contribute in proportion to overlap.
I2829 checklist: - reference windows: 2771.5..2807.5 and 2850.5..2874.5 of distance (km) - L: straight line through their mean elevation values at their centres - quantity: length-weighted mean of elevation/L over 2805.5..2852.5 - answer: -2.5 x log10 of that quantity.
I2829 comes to 0.05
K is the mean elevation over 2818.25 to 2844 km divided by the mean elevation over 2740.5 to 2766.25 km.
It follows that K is 1.2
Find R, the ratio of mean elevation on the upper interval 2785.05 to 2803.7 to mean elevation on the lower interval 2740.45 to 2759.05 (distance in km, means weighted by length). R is 1.39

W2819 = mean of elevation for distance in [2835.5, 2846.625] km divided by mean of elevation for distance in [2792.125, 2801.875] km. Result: 0.8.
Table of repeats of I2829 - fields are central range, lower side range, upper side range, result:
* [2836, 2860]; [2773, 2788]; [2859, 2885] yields 0.37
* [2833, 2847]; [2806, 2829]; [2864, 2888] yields 0.25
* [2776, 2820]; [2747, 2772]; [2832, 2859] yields -0.21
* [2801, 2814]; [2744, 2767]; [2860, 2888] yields -0.10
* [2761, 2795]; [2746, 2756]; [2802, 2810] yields -0.18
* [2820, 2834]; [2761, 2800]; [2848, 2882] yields -0.05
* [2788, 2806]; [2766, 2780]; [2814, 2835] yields 0.01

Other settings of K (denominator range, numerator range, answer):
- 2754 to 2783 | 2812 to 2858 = 0.88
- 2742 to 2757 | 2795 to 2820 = 1.41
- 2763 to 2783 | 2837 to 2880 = 0.84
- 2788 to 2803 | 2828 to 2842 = 0.90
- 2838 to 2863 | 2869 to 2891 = 1.39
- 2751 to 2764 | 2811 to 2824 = 1.16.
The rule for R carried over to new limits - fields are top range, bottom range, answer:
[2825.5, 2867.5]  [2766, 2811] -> 0.83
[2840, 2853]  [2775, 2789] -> 0.68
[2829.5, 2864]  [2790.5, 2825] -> 0.79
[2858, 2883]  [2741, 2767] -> 1.26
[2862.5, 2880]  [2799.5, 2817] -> 1.02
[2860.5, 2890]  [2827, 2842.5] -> 1.14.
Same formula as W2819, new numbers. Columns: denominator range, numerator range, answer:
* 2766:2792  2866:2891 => 1.02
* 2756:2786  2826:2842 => 0.92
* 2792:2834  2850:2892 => 0.95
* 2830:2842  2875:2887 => 1.18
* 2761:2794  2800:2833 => 0.99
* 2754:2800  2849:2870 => 0.85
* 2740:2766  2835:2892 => 1.14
